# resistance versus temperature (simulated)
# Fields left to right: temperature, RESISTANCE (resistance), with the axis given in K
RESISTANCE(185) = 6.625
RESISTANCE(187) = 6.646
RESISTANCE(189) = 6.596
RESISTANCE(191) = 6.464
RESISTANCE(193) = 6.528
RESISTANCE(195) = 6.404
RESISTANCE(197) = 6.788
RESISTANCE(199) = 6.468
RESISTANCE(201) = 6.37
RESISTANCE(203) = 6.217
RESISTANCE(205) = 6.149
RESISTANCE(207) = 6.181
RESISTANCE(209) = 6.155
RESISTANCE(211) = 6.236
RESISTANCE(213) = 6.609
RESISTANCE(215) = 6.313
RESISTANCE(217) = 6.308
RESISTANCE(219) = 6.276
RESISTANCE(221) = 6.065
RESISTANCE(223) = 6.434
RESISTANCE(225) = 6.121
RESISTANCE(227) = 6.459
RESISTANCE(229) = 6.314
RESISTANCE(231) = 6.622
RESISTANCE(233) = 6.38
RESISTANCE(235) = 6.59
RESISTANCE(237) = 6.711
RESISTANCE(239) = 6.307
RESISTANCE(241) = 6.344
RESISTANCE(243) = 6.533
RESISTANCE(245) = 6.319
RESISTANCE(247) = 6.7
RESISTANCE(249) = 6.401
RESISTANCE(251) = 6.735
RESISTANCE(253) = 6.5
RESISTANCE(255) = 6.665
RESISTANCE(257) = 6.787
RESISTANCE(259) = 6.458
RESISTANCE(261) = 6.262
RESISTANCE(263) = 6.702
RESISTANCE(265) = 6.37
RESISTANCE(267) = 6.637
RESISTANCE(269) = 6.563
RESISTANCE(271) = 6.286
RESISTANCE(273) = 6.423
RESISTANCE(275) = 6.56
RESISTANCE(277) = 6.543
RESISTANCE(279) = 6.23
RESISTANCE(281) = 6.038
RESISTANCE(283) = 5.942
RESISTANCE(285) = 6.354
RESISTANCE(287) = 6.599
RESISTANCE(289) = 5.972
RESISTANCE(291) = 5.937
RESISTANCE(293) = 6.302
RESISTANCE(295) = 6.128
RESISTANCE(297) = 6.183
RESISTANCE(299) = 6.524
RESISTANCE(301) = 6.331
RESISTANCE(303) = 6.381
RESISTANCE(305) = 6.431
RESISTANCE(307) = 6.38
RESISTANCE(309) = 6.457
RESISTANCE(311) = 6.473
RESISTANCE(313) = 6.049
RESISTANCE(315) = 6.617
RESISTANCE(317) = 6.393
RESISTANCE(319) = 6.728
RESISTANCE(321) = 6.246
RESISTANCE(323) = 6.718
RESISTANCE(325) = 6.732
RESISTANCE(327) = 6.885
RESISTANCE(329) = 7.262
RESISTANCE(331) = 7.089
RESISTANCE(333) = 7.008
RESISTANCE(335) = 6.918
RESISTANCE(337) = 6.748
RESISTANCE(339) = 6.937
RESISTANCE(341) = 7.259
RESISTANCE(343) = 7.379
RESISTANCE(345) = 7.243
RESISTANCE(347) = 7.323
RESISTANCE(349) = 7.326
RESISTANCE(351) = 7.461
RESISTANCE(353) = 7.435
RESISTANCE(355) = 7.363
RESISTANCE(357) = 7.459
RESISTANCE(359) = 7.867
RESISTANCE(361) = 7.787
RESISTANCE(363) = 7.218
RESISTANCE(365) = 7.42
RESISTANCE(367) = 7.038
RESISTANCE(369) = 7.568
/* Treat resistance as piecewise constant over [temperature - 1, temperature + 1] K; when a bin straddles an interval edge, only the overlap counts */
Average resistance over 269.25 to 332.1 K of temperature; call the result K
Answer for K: 6.43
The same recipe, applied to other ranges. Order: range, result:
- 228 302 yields 6.41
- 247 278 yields 6.53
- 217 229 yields 6.28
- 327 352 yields 7.15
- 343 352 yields 7.34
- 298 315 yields 6.39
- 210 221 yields 6.32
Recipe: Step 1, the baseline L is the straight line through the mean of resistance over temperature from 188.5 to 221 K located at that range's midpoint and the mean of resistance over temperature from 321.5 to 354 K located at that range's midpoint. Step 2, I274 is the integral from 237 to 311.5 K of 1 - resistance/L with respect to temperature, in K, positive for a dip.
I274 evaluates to 3.8 K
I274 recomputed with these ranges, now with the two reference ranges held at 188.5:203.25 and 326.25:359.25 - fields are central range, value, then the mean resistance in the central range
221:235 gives 0.6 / 6.38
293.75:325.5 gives 2.9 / 6.42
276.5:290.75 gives 1.5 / 6.21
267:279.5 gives 0.8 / 6.46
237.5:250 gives 0.5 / 6.45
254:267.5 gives 0.5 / 6.55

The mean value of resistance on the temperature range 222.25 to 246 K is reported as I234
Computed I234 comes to 6.43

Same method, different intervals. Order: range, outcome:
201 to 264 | 6.41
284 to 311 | 6.31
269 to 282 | 6.36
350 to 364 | 7.51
